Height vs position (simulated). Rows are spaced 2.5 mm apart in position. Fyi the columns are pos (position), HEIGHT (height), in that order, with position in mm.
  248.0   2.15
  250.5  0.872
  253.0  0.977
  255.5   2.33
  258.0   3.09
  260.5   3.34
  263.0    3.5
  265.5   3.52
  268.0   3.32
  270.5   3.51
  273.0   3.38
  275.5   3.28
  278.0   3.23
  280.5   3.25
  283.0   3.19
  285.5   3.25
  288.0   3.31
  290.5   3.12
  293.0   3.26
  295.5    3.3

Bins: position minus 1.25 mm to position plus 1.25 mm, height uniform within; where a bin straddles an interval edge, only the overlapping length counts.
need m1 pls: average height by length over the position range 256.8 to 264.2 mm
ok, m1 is 3.31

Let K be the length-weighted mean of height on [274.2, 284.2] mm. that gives 3.24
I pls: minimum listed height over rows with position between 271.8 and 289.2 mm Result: 3.19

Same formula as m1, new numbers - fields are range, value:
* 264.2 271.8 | 3.45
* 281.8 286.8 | 3.22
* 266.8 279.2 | 3.34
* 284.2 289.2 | 3.28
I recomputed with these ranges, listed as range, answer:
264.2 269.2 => 3.32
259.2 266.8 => 3.34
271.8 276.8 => 3.28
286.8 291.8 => 3.12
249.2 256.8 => 0.872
